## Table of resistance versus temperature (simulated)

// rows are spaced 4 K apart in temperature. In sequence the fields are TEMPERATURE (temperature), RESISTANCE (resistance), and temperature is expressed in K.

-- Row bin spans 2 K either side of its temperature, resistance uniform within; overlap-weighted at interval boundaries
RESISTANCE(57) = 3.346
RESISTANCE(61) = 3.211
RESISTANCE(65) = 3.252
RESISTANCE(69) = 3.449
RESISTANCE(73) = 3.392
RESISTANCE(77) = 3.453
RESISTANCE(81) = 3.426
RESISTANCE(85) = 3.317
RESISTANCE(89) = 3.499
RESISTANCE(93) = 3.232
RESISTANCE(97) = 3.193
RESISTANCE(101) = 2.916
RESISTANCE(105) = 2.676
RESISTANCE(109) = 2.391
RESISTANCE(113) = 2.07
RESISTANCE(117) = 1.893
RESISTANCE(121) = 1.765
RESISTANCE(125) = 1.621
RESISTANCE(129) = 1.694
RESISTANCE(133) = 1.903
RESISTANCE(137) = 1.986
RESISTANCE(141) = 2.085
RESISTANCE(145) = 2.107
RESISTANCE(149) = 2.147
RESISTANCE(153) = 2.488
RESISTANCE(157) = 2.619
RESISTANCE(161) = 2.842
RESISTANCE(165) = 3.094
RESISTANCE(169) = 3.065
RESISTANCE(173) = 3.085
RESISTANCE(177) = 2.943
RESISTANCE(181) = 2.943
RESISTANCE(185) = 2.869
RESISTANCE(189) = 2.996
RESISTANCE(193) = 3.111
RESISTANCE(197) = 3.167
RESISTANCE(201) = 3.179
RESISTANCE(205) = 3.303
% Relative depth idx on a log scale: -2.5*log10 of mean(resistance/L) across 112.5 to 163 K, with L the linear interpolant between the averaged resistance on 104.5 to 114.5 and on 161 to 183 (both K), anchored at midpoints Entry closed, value 0.26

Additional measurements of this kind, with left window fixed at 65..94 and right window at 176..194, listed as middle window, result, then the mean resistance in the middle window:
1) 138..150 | 0.43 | 2.1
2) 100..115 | 0.30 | 2.49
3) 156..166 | 0.08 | 2.85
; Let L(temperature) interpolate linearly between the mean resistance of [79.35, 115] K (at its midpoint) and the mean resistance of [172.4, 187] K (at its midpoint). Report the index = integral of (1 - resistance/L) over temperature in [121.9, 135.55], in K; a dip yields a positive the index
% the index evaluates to 5.57 K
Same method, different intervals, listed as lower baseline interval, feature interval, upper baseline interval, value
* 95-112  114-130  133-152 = 4.4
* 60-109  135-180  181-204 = 7.5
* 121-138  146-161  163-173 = 0.8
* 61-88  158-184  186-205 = 1.6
